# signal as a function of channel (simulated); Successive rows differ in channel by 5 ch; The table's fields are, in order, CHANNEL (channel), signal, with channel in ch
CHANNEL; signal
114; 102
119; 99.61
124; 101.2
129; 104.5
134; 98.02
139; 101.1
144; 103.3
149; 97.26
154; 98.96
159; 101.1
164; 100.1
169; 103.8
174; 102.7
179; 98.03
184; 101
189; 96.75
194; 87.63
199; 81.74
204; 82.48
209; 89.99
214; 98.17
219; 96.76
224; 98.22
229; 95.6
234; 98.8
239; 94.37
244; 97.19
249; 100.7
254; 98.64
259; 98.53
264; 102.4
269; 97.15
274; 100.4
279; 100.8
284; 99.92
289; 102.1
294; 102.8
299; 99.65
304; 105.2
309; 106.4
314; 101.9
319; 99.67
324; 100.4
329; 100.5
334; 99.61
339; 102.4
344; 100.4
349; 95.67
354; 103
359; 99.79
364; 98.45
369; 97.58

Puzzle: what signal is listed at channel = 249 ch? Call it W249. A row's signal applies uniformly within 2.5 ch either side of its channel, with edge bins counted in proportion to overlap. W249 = 100.7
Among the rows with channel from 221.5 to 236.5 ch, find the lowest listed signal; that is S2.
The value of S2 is 95.6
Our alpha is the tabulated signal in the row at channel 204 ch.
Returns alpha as 82.48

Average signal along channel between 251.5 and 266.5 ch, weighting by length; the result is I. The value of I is 99.9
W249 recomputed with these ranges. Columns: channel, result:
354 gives 103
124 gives 101.2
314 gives 101.9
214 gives 98.17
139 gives 101.1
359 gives 99.79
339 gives 102.4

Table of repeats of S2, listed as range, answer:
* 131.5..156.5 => 97.26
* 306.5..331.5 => 99.67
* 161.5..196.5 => 87.63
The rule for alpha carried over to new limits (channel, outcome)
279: 100.8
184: 101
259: 98.53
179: 98.03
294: 102.8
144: 103.3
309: 106.4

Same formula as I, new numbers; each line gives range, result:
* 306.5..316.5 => 104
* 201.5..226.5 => 93.1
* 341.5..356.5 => 99.7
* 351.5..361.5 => 101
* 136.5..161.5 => 100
